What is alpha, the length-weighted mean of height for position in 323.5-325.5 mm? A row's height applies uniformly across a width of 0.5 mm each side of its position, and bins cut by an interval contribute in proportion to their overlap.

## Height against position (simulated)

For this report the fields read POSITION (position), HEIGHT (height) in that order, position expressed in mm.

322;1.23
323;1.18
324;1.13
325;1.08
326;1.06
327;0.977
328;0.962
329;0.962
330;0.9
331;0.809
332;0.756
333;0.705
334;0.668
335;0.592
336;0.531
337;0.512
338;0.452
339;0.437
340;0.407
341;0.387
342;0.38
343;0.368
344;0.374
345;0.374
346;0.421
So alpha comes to 1.1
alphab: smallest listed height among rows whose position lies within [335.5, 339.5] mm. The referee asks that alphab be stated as 0.437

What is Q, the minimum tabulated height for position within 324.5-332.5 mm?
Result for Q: 0.756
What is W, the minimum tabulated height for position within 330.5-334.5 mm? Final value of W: 0.668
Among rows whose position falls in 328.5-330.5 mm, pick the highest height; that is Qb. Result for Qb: 0.962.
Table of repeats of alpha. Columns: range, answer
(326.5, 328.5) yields 0.97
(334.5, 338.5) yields 0.522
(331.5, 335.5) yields 0.68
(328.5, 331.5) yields 0.89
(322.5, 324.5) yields 1.15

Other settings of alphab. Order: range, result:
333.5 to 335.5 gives 0.592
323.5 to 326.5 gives 1.06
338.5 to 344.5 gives 0.368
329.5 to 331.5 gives 0.809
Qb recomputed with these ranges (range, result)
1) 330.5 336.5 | 0.809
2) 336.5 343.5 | 0.512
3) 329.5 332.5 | 0.9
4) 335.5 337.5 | 0.531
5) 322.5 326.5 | 1.18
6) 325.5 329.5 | 1.06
